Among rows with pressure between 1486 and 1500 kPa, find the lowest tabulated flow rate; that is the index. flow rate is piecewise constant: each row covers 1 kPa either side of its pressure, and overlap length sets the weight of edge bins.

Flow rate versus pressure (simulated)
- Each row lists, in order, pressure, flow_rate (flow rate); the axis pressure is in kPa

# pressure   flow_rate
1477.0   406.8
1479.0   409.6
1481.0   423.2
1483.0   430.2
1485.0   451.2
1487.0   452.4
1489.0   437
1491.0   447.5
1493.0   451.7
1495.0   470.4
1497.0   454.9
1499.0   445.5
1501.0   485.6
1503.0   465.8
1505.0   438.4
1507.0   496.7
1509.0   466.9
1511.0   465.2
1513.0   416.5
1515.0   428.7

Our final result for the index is 437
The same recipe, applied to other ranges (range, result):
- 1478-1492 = 409.6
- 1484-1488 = 451.2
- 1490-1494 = 447.5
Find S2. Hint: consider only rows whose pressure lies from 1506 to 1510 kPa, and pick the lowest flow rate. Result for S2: 466.9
